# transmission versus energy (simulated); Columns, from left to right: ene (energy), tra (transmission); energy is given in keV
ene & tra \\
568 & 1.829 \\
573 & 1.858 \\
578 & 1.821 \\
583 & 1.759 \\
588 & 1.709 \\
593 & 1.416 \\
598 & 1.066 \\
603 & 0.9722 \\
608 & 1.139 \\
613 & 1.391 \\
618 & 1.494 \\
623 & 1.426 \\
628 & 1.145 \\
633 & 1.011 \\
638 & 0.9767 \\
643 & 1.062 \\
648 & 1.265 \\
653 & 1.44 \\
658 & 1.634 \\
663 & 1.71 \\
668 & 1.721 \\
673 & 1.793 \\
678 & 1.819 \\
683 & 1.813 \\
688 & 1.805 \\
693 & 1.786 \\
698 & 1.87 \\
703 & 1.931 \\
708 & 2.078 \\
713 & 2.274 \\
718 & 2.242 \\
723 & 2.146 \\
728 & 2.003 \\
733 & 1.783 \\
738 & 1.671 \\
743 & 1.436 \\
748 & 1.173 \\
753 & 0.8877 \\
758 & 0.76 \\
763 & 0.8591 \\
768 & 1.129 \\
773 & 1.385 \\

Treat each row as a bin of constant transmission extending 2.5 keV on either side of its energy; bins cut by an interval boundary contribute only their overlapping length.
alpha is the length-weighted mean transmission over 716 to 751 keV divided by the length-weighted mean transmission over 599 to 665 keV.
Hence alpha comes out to 1.4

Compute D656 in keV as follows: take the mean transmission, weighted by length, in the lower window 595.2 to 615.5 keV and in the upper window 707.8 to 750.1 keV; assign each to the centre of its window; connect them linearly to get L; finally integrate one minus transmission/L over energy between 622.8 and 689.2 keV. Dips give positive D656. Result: -0.7 keV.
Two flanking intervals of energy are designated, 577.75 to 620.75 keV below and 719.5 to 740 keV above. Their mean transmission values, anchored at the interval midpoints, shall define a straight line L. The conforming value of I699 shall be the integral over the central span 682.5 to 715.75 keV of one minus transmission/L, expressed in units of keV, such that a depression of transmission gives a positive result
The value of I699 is -2.7 keV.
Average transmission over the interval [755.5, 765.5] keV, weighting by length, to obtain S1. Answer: 0.81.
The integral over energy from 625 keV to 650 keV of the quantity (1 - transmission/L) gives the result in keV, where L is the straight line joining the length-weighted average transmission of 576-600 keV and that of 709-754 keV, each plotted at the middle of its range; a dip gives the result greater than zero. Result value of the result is 8.2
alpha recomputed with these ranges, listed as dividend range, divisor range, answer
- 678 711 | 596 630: 1.52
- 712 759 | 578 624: 1.18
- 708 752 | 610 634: 1.39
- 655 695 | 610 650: 1.44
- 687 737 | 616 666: 1.51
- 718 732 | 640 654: 1.69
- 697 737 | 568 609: 1.35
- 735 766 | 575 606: 0.78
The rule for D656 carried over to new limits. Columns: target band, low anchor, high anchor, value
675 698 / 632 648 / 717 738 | -3.94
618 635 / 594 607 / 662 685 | 0.94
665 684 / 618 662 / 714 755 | -4.68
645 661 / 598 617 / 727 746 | -0.97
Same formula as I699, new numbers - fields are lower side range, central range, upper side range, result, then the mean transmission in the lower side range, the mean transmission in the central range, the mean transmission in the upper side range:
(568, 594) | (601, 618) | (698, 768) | 4.9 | 1.74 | 1.22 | 1.62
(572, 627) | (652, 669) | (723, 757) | -1.9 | 1.44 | 1.63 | 1.51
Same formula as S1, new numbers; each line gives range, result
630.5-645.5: 1.02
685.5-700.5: 1.82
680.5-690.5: 1.81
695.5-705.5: 1.9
